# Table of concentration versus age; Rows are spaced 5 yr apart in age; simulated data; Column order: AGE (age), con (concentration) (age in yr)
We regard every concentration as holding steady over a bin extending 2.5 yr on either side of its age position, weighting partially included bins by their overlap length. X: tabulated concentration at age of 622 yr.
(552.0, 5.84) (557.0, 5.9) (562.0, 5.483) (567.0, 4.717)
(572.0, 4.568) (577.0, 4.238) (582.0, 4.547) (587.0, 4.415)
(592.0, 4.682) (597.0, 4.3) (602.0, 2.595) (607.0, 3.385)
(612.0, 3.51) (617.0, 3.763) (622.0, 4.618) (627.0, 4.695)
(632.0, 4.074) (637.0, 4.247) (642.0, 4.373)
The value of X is 4.618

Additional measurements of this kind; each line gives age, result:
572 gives 4.568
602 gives 2.595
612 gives 3.51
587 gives 4.415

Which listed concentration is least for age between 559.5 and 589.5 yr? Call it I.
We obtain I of 4.238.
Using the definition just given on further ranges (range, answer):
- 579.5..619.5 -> 2.595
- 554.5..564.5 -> 5.483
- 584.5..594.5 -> 4.415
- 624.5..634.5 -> 4.074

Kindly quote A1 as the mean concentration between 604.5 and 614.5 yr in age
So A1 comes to 3.45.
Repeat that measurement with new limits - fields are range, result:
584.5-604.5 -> 4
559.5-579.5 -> 4.75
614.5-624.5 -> 4.19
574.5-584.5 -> 4.39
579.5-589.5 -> 4.48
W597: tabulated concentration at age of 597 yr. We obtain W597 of 4.3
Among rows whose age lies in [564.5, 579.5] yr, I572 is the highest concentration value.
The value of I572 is 4.717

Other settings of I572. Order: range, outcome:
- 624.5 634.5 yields 4.695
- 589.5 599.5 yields 4.682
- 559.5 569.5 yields 5.483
